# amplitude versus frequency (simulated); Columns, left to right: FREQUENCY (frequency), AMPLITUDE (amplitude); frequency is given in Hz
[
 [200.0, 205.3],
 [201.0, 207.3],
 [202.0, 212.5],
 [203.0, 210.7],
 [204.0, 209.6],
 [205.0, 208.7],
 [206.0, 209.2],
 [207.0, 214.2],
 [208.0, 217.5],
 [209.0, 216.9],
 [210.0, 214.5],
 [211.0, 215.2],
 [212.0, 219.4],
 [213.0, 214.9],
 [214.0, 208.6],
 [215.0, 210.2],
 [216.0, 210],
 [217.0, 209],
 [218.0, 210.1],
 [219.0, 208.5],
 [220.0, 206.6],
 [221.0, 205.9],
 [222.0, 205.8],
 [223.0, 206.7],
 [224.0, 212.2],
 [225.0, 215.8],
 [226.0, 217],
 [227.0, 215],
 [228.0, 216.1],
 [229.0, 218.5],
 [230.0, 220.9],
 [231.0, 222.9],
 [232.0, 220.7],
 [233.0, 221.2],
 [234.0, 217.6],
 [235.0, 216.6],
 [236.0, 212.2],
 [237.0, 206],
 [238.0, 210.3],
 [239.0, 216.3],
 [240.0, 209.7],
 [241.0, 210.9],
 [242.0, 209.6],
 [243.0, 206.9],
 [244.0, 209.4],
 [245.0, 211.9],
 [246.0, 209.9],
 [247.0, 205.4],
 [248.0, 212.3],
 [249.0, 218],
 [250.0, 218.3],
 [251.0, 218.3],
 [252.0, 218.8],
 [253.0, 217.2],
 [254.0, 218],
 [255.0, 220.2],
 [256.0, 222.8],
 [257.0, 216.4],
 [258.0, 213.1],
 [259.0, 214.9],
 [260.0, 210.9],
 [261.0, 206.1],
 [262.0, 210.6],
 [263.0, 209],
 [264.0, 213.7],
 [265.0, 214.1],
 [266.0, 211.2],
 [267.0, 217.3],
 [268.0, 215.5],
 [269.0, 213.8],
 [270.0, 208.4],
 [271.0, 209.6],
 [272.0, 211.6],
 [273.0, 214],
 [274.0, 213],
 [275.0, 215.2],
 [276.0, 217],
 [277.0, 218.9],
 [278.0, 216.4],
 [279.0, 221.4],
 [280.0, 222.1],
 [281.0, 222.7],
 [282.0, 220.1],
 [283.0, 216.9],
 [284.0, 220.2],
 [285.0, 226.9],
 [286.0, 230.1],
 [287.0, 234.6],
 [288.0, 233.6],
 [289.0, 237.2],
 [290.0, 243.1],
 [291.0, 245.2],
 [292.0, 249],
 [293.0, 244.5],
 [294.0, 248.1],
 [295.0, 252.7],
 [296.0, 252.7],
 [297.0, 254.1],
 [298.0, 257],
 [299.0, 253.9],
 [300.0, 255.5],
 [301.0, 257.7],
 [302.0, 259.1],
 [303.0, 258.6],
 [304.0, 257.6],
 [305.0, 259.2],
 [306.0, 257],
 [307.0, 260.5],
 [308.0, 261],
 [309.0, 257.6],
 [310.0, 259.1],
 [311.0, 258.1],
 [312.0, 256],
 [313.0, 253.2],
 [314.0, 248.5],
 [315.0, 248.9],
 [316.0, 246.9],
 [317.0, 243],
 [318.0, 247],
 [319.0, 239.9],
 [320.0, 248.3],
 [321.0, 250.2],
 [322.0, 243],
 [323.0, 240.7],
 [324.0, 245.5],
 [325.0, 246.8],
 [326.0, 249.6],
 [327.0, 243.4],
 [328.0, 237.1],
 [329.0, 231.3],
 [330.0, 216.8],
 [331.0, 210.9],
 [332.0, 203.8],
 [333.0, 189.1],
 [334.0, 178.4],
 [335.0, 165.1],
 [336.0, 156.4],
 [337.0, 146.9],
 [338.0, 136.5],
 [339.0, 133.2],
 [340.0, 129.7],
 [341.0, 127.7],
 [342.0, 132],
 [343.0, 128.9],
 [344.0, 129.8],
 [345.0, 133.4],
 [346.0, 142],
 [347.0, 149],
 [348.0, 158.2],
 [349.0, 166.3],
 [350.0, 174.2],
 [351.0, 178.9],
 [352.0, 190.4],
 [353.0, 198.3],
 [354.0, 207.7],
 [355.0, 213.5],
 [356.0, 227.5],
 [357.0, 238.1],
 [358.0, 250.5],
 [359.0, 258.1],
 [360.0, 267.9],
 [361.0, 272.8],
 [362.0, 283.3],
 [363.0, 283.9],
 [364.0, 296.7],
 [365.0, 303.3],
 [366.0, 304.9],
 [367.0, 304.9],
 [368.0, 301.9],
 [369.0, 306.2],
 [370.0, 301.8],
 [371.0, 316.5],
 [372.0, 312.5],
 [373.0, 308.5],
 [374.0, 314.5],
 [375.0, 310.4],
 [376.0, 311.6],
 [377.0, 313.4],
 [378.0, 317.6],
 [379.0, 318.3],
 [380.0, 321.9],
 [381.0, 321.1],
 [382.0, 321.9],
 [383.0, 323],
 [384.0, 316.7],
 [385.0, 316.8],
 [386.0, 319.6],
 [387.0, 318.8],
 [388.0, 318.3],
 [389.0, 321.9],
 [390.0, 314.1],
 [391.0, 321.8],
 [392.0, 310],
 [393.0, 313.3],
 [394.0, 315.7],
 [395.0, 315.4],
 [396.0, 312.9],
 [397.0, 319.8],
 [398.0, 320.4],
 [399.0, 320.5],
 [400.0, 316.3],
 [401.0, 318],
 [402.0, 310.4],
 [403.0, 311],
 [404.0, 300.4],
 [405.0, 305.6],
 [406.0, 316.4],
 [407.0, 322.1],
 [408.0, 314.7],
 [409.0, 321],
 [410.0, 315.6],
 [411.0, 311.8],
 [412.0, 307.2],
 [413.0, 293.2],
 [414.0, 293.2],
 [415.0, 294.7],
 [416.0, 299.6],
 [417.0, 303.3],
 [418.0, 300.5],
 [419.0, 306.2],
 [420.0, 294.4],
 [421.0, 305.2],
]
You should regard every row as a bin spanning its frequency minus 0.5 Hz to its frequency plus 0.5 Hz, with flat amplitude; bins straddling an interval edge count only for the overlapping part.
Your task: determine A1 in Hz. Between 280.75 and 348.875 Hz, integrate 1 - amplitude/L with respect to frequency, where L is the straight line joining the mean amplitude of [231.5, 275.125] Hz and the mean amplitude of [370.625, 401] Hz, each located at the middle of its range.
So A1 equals 10.0 Hz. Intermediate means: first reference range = 214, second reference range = 317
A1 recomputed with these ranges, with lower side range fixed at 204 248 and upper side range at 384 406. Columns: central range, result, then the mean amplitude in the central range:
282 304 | 0.8 Hz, 244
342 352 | 4.7 Hz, 152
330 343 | 5.5 Hz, 160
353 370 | 1.5 Hz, 269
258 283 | 2.6 Hz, 214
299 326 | 1.3 Hz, 252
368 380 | -0.4 Hz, 312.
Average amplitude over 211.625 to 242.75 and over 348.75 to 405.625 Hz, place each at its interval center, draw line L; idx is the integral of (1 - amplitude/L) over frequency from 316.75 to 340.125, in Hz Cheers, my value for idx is 4.8 Hz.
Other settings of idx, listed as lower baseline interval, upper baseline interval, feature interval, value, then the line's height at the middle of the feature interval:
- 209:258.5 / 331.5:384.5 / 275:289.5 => -0.1 Hz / 222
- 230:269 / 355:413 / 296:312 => -0.4 Hz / 251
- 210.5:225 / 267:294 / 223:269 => 0.5 Hz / 217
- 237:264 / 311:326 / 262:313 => -0.7 Hz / 232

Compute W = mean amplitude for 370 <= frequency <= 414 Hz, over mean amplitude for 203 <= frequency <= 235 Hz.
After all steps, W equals 1.5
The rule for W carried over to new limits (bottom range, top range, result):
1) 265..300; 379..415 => 1.38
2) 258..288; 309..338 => 1.05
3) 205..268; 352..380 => 1.32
